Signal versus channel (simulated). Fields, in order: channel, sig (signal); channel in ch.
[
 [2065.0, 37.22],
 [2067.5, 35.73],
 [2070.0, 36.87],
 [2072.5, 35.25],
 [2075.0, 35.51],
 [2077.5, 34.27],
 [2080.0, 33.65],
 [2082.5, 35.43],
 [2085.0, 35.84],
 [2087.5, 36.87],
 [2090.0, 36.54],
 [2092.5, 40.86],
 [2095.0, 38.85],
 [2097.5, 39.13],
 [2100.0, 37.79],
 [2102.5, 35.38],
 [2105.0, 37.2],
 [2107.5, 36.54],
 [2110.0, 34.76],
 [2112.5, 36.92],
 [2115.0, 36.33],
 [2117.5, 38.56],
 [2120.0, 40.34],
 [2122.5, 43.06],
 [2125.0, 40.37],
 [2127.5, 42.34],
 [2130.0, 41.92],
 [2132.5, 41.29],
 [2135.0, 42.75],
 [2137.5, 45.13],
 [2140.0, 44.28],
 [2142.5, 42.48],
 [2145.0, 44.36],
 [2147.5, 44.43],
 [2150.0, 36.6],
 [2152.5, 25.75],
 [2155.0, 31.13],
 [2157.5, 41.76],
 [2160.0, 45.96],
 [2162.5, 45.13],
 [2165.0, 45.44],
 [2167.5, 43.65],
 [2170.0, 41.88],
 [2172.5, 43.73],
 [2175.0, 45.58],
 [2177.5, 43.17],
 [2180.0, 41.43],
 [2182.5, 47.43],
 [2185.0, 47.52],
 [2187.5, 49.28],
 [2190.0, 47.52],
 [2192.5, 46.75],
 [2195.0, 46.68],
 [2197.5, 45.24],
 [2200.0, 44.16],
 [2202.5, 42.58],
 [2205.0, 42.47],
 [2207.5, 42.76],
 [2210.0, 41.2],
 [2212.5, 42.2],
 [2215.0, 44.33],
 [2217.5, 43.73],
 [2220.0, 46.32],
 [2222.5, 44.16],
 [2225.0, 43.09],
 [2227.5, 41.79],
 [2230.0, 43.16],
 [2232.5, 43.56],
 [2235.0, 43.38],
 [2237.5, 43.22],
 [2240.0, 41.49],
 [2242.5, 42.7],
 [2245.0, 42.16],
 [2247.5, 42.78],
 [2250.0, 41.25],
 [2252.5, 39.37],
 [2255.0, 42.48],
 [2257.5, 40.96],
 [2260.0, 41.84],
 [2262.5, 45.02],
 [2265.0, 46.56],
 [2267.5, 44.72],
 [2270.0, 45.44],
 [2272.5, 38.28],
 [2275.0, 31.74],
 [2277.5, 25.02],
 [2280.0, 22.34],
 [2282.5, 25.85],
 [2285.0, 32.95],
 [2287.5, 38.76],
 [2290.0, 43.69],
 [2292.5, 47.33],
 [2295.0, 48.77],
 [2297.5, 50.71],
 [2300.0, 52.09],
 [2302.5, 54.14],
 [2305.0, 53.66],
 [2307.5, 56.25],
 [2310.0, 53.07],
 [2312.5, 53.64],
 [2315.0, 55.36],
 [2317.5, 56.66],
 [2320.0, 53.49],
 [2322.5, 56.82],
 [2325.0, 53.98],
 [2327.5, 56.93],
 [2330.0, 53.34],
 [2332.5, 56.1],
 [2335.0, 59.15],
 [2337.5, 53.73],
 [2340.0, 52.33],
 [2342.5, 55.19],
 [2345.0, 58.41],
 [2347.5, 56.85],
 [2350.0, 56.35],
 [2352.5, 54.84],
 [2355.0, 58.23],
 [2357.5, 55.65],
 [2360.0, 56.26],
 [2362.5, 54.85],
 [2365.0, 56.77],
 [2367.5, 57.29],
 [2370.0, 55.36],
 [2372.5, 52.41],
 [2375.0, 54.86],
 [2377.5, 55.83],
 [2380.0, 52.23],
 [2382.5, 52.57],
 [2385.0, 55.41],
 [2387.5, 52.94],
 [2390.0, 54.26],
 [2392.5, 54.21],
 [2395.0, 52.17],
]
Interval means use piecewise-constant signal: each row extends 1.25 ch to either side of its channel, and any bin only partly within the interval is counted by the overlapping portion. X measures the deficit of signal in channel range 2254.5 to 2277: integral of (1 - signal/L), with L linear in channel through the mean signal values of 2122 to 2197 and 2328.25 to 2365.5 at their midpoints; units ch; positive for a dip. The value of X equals 4.0 ch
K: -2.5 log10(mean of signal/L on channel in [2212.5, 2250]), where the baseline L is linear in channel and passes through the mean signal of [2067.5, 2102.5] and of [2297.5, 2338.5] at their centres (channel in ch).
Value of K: 0.11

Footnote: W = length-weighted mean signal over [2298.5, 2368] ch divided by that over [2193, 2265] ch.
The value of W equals 1.3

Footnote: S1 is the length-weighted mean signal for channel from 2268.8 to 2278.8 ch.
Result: 35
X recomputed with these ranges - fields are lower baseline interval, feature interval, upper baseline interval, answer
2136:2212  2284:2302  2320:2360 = 2.35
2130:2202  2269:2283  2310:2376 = 5.32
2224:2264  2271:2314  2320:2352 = 5.88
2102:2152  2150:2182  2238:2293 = -1.08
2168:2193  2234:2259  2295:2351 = 3.89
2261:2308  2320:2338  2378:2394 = -3.24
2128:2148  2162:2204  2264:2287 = -4.84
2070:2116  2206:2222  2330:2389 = 0.58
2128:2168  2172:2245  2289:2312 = 1.73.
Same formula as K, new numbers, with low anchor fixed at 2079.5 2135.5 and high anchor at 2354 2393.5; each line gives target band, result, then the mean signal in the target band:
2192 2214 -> 0.015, 43.7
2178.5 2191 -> -0.081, 46.5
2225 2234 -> 0.075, 42.9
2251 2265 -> 0.131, 42.3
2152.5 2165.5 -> 0.040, 40.1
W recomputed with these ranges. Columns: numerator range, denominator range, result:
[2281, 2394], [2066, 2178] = 1.34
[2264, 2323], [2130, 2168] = 1.09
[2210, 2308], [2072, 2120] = 1.15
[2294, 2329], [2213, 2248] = 1.25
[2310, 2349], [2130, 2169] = 1.34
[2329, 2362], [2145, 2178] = 1.36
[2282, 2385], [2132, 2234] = 1.23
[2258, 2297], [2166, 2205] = 0.86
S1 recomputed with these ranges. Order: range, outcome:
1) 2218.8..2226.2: 44.5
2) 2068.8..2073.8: 36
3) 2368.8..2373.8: 53.9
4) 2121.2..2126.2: 41.7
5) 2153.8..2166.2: 41.9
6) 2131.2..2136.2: 42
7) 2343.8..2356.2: 56.9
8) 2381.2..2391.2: 53.8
